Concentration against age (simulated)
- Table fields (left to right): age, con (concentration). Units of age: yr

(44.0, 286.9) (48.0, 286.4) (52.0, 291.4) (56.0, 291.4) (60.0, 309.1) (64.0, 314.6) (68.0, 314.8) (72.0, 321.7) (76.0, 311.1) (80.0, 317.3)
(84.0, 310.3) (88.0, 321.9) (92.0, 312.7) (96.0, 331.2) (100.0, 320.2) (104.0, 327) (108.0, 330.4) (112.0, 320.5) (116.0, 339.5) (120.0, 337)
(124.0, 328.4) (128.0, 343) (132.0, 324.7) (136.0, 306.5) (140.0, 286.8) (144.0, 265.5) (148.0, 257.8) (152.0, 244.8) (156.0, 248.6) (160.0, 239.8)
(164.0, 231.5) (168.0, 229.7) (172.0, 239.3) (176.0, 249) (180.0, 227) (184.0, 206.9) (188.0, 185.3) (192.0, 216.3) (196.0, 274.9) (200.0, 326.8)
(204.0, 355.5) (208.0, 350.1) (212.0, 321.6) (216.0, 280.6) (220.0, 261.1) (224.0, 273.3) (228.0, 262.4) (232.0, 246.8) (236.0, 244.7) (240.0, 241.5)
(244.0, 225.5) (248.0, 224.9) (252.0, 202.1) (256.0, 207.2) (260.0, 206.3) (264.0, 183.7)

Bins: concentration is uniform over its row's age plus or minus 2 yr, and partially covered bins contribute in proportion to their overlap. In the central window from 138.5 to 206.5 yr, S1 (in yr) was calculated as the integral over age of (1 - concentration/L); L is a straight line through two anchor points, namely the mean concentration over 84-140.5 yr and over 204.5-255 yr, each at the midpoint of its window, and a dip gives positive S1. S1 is 9.2 yr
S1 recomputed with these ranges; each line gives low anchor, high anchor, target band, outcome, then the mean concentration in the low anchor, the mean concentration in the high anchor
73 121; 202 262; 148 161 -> 2.2 yr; 323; 260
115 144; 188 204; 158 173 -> 3.0 yr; 319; 272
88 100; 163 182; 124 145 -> -2.4 yr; 322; 236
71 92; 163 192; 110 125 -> -2.7 yr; 316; 223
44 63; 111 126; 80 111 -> -0.3 yr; 295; 332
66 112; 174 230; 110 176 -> 3.2 yr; 320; 271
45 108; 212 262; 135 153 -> 0.7 yr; 312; 243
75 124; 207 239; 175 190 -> 4.0 yr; 324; 277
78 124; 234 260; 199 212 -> -4.7 yr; 325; 223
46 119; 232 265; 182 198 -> 2.0 yr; 315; 220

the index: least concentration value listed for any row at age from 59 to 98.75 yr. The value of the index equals 309.1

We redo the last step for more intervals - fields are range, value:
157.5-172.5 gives 229.7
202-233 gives 246.8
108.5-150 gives 257.8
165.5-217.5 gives 185.3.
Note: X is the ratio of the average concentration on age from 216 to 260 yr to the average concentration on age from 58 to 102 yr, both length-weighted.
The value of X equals 0.76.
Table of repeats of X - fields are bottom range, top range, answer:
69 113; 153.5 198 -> 0.72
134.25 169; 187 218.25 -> 1.14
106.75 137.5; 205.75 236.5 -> 0.86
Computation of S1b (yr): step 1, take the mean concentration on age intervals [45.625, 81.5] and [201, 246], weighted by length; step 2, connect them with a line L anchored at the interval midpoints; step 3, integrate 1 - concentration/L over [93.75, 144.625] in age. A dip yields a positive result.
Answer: -4.21 yr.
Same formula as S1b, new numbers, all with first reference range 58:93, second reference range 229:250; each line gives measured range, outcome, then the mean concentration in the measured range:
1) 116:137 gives -2.82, 330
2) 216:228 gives -1.10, 269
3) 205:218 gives -3.58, 320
